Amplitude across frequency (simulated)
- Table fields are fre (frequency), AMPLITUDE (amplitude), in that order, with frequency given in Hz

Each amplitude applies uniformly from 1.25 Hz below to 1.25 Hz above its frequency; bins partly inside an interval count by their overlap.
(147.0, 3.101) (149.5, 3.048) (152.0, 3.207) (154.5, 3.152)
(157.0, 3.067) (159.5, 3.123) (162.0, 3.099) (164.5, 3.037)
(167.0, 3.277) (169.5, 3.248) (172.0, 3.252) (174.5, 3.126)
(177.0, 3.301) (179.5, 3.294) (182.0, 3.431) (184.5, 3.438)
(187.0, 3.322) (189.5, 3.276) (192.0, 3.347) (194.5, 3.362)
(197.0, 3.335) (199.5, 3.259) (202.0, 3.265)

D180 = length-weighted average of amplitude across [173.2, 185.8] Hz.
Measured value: 3.32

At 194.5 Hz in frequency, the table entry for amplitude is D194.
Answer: 3.362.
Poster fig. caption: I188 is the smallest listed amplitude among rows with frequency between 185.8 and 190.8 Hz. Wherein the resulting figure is 3.276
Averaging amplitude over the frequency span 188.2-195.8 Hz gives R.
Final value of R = 3.33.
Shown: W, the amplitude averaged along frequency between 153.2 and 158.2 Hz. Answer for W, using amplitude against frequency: 3.11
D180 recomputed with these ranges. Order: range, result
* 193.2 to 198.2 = 3.35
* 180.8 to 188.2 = 3.4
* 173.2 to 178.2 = 3.21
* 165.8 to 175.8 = 3.23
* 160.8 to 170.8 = 3.17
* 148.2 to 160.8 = 3.12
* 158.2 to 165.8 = 3.09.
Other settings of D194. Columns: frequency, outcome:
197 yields 3.335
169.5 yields 3.248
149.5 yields 3.048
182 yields 3.431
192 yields 3.347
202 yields 3.265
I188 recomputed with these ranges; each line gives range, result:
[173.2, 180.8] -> 3.126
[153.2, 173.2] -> 3.037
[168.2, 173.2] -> 3.248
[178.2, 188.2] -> 3.294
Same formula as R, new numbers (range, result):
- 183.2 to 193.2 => 3.35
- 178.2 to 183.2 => 3.36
